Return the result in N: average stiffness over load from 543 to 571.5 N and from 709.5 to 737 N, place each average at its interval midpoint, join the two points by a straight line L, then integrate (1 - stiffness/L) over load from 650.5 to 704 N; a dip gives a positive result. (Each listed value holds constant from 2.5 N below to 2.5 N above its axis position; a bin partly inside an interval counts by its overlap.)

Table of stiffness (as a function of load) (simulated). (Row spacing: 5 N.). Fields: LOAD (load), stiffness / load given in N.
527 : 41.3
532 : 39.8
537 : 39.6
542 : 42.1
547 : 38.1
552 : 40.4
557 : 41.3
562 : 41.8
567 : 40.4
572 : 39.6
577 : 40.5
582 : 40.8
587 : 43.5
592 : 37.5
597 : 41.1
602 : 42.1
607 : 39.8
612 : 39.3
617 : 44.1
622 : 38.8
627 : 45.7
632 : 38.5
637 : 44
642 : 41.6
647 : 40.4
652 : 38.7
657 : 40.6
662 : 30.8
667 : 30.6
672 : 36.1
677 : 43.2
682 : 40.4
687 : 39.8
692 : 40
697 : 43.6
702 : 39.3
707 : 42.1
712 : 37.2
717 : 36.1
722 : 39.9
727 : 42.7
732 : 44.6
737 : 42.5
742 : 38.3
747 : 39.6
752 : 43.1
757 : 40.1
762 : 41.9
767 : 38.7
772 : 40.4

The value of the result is 2.5 N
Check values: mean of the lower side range 40.4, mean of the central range 38.5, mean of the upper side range 40.3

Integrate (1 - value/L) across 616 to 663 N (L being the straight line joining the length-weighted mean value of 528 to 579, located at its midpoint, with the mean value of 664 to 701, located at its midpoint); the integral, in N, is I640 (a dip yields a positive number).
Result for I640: -1.2 N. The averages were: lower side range 40.4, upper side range 39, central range 40.5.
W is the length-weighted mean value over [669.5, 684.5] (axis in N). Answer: 39.9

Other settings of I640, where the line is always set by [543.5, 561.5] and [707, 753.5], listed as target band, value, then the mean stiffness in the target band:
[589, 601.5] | 0.1 N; 39.9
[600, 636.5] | -0.9 N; 41.3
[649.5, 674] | 3.1 N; 35.3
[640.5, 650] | -0.1 N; 40.8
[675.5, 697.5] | -0.4 N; 41.1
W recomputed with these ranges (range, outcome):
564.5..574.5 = 40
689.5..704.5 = 41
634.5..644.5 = 42.8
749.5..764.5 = 41.7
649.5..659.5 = 39.6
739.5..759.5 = 40.3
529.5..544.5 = 40.5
